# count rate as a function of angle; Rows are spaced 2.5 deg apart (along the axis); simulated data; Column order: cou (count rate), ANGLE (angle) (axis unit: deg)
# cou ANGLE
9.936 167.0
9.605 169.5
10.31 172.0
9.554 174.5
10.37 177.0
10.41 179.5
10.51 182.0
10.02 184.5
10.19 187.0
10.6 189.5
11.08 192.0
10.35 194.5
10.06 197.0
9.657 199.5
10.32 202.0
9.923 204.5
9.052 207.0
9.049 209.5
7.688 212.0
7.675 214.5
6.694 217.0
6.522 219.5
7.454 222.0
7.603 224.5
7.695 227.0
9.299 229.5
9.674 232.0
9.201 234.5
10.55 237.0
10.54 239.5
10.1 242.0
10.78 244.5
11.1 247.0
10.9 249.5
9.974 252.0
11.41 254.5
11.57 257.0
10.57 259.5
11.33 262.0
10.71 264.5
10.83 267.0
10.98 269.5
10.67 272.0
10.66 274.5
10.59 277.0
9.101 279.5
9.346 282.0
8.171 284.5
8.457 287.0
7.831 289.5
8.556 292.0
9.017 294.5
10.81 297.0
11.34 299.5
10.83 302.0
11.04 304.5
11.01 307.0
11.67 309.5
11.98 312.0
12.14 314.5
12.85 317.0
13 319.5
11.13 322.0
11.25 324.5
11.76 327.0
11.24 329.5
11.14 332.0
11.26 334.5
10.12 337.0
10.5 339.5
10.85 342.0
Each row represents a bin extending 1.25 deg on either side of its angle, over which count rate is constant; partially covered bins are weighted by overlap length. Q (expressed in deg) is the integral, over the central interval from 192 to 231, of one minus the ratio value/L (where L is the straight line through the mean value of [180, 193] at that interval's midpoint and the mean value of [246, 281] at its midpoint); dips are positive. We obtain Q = 6.87 deg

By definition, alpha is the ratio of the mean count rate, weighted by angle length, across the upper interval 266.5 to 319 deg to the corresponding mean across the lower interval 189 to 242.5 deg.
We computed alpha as 1.14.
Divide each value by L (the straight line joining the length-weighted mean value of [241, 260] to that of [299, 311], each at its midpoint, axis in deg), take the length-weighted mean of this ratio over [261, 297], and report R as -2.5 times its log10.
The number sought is 0.13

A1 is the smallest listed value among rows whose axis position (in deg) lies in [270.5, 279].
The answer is 10.59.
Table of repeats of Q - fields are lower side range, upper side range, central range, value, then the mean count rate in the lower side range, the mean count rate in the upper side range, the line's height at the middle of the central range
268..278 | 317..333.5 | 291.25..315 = 0.9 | 10.7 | 11.7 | 11.3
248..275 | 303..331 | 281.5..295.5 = 3.4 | 10.9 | 11.7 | 11.3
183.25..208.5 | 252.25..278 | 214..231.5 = 4.7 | 10.1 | 10.9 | 10.4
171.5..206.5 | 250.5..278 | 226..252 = 1.5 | 10.2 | 10.8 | 10.6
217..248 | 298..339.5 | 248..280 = -2.6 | 9.09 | 11.5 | 9.95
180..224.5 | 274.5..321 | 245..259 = -1.6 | 9.2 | 10.4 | 9.85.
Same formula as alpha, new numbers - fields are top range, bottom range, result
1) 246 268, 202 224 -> 1.35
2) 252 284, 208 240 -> 1.26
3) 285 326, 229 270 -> 1.02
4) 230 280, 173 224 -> 1.13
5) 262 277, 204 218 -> 1.30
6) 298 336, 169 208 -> 1.14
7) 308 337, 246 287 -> 1.12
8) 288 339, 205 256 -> 1.20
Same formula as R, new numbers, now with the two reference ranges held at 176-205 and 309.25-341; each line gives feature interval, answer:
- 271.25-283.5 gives 0.11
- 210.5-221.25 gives 0.41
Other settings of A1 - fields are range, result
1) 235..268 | 9.974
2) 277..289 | 8.171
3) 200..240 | 6.522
